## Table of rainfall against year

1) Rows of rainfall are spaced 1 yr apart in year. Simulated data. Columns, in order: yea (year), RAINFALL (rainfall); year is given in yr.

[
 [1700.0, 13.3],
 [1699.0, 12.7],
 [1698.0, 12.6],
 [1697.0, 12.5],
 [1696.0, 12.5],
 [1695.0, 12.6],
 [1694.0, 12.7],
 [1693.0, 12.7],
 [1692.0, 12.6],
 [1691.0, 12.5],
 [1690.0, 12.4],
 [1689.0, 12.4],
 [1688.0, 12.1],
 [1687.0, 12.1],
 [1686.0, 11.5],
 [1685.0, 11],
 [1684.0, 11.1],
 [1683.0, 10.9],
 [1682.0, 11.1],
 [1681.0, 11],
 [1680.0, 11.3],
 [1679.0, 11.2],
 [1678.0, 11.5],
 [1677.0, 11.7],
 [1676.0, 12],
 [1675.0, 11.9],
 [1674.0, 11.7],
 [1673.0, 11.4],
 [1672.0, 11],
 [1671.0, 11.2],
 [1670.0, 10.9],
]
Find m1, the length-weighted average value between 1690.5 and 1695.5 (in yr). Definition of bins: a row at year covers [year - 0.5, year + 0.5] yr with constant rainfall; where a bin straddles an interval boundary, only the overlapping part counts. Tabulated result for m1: 12.6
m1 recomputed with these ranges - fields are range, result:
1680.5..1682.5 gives 11.1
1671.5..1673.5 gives 11.2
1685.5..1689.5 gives 12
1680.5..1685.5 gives 11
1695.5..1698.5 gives 12.5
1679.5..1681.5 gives 11.2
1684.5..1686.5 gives 11.2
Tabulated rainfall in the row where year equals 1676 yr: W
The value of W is 12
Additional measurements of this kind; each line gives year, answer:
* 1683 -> 10.9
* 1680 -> 11.3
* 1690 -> 12.4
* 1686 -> 11.5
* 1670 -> 10.9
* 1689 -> 12.4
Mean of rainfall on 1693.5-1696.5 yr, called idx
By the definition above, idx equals 12.6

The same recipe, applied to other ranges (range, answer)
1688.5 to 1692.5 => 12.5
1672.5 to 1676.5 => 11.8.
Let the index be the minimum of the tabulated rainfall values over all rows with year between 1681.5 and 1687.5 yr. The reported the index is 10.9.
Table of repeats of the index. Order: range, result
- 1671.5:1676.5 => 11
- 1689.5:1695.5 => 12.4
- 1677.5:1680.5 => 11.2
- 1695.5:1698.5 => 12.5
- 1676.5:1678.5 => 11.5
